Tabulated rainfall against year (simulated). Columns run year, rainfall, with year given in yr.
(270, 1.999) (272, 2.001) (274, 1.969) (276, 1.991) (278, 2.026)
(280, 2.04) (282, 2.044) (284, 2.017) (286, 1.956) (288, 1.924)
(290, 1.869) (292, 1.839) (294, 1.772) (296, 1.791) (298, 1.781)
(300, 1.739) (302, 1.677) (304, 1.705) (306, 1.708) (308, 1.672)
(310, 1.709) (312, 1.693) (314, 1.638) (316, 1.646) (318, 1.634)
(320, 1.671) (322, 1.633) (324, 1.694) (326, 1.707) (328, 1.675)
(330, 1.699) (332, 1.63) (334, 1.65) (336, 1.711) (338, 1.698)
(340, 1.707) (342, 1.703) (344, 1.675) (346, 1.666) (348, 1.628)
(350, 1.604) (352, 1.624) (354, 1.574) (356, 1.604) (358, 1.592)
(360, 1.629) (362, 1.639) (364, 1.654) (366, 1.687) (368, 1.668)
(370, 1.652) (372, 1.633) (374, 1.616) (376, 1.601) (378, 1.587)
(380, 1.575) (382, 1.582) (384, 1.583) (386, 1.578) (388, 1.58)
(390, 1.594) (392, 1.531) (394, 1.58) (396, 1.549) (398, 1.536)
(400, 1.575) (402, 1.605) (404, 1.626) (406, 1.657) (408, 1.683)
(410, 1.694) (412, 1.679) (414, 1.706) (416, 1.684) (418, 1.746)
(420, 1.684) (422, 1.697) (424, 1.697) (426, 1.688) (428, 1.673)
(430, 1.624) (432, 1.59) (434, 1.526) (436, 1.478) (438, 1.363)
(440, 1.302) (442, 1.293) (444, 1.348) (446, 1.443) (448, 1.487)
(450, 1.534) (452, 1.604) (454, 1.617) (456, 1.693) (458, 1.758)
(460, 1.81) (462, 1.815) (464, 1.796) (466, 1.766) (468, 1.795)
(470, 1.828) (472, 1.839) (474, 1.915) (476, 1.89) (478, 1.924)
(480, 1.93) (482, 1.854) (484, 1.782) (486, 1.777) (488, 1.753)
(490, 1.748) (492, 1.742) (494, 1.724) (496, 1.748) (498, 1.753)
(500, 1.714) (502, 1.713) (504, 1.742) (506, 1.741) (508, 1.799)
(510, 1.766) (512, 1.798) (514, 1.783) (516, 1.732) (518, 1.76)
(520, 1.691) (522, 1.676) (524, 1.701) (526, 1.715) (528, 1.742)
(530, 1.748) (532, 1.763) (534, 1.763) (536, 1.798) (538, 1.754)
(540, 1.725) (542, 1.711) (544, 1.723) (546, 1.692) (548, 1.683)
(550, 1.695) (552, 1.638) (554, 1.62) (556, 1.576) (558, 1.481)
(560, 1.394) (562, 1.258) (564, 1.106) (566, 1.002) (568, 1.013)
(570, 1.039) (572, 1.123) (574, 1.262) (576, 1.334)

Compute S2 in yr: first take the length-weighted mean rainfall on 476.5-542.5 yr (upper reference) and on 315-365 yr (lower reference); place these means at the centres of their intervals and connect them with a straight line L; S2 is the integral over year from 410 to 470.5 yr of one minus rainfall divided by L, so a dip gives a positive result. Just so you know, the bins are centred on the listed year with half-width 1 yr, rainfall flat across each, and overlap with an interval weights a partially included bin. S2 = 3.3 yr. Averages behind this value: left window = 1.65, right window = 1.76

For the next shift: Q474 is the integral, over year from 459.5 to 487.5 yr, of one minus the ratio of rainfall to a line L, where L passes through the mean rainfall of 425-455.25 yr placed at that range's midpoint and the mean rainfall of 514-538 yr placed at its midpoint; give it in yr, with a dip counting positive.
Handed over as -4.2 yr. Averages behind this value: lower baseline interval 1.51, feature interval 1.84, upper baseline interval 1.74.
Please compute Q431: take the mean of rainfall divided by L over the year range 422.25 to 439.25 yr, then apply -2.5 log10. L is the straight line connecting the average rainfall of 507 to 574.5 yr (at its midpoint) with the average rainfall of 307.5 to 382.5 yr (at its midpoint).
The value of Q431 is 0.027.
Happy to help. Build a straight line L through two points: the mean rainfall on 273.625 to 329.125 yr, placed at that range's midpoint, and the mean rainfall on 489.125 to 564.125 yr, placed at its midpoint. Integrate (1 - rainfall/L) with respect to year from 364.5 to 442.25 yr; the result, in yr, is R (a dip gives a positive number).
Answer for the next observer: 6.31 yr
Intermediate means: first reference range 1.79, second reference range 1.69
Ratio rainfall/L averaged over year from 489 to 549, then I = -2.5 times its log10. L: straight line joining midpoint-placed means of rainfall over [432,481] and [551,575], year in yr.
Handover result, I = -0.20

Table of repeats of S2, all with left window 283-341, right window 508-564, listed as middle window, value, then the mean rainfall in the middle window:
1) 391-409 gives 1.2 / 1.59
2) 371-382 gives 0.7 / 1.6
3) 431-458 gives 3.2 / 1.49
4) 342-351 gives 0.4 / 1.65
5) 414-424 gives 0.0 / 1.7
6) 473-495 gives -1.8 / 1.82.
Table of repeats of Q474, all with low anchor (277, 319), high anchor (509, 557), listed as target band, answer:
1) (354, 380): 2.2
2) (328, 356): 2.0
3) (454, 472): -0.3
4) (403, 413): 0.5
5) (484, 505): -0.1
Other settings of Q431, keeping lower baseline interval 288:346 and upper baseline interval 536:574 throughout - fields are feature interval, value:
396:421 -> -0.03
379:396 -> 0.04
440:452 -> 0.11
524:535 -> -0.17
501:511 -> -0.16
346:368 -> 0.03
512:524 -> -0.16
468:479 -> -0.21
